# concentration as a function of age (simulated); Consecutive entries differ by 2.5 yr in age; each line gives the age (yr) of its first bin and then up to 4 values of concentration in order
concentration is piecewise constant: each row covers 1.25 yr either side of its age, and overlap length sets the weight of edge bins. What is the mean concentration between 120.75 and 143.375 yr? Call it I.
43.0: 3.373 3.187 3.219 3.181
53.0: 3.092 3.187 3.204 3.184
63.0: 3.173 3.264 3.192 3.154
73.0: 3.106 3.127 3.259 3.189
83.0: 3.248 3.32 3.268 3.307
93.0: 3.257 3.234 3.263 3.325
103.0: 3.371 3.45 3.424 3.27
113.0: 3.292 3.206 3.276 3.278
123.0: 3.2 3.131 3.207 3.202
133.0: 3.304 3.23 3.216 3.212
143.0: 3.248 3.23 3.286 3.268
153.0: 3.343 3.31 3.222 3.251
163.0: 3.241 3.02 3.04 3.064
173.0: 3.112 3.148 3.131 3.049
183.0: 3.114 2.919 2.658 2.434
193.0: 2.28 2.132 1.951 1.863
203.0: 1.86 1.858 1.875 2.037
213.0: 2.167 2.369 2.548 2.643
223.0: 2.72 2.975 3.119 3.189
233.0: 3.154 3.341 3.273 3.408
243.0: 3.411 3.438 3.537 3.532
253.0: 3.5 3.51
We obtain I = 3.22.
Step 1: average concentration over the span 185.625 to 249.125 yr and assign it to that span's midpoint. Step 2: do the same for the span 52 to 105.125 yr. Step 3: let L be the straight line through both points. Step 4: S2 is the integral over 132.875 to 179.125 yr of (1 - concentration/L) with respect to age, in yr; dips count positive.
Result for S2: -4.7 yr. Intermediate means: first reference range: 3.23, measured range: 3.2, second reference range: 2.65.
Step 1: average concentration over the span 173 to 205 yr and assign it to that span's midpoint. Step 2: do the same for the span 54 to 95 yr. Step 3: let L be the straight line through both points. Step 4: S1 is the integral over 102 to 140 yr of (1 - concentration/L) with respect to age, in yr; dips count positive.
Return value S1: -4.18 yr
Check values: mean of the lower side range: 3.21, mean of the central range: 3.27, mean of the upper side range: 2.55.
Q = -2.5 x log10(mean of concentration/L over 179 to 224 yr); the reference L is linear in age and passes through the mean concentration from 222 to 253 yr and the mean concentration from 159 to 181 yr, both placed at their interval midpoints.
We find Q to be 0.33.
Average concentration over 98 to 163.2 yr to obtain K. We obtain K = 3.27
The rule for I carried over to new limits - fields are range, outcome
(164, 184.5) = 3.08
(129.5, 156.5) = 3.26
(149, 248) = 2.83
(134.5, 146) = 3.23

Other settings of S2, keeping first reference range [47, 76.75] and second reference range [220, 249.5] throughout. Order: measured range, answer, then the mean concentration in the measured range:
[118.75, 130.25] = -0.09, 3.21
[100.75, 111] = -0.65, 3.38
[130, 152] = -0.42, 3.25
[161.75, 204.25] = 6.46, 2.71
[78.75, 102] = -0.67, 3.27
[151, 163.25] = -0.34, 3.28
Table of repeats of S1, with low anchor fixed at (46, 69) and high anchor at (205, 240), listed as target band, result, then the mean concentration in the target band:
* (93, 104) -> -0.8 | 3.29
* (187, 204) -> 3.7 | 2.17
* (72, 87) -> -0.4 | 3.21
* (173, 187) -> -1.2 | 3.07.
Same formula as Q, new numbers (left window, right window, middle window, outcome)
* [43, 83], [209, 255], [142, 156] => -0.06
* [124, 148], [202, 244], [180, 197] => 0.11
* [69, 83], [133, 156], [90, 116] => -0.03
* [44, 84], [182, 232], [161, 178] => -0.18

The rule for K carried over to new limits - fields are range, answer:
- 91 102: 3.27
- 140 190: 3.13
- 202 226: 2.29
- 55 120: 3.25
